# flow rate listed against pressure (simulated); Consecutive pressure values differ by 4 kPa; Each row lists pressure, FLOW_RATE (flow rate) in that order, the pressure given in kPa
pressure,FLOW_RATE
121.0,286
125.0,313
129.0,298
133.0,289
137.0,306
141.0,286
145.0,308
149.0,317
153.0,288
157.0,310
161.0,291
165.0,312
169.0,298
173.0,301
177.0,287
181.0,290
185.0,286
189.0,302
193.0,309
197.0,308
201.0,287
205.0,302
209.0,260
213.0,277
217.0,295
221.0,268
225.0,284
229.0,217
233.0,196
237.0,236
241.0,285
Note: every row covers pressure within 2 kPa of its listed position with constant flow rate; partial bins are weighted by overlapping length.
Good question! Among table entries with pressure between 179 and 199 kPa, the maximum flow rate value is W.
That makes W 309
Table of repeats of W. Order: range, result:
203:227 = 302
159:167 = 312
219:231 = 284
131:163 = 317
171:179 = 301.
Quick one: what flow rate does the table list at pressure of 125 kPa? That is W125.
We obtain 313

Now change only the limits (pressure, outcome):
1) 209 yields 260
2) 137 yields 306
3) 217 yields 295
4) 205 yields 302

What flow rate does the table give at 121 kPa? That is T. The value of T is 286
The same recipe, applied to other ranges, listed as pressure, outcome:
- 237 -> 236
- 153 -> 288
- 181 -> 290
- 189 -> 302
